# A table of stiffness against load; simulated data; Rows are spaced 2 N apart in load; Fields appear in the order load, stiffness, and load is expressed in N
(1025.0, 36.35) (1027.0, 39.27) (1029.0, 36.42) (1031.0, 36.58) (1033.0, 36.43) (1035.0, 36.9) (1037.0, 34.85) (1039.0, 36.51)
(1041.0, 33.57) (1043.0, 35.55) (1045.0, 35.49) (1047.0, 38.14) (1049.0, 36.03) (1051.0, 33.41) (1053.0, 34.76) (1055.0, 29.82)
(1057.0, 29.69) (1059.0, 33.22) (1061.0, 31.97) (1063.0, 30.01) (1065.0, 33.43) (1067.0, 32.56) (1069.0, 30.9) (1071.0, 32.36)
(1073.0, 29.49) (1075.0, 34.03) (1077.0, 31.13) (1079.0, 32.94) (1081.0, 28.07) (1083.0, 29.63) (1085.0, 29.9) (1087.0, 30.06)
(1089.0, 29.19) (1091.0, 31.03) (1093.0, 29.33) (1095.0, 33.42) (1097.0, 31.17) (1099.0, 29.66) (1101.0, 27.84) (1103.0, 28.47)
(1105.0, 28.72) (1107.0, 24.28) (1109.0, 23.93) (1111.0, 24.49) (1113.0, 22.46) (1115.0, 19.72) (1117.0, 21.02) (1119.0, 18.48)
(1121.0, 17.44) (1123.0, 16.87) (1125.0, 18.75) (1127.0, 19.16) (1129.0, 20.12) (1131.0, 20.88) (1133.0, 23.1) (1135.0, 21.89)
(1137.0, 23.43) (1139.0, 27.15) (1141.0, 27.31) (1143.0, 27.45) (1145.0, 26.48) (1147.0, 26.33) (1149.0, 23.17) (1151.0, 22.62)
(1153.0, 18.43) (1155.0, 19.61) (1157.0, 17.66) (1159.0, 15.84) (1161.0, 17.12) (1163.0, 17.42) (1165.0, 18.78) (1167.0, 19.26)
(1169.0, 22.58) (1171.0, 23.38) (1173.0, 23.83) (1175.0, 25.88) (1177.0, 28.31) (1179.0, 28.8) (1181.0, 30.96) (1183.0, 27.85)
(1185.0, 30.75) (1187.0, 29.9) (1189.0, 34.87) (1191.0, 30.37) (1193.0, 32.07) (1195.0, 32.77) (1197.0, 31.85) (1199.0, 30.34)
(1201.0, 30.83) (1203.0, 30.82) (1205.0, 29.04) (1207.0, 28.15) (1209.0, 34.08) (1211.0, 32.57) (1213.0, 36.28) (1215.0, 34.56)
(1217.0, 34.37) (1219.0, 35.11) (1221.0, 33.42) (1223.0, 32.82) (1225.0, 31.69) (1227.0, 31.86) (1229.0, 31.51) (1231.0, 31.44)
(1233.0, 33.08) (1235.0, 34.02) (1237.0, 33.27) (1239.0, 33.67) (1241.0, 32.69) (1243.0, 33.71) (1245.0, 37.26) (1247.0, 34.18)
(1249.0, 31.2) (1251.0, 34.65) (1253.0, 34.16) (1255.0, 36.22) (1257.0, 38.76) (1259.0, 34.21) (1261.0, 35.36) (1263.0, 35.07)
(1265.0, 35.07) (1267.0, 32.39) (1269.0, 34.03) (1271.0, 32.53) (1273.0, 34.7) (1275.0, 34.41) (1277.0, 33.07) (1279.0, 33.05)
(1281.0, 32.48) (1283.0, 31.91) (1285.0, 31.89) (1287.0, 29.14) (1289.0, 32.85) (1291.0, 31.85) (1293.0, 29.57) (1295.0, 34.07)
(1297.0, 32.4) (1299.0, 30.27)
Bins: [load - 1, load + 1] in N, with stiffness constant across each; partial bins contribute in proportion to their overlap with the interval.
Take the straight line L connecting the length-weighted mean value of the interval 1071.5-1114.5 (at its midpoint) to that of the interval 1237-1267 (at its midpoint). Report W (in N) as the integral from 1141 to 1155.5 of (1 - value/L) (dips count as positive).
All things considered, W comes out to 3.3 N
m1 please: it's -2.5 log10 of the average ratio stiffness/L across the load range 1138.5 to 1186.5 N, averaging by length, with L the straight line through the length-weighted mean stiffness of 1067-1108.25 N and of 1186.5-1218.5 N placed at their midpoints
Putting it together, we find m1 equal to 0.31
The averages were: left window 30.1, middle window 23.7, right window 32.1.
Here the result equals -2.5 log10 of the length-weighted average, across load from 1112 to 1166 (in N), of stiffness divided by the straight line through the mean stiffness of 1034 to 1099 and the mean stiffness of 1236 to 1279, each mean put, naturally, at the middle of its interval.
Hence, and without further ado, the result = 0.49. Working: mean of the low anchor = 32.4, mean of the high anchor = 34.3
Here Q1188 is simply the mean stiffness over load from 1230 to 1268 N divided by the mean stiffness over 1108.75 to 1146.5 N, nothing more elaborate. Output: 1.5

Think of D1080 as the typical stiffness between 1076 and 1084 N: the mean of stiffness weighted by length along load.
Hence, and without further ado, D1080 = 30.4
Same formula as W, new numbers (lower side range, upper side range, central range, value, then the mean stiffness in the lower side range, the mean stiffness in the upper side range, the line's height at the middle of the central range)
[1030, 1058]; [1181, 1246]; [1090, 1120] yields 6.8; 34.8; 32.4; 34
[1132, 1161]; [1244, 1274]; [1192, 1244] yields -4.0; 22.7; 34.7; 30.3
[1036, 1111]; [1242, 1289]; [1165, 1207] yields 5.6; 31.4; 33.9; 32.8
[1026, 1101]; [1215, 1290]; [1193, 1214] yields 1.1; 32.8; 33.6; 33.4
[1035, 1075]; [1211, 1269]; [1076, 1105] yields 2.9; 33.4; 34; 33.5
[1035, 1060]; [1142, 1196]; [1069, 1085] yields 0.5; 34.4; 24.9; 32.1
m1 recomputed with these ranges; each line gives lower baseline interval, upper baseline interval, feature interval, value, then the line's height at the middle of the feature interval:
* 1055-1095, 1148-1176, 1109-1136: 0.226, 25.2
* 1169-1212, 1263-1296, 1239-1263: -0.096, 31.8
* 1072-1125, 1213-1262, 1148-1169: 0.483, 29.9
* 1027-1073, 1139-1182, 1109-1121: 0.289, 27.6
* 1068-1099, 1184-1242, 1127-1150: 0.291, 31.5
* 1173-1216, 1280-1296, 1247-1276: -0.099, 31.5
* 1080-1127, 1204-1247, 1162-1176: 0.346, 29.7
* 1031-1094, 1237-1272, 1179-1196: 0.092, 33.8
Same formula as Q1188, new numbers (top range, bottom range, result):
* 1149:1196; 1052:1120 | 0.85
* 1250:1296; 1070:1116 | 1.17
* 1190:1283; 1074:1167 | 1.36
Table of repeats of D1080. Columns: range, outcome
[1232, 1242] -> 33.3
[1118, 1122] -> 18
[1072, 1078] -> 31.5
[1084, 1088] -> 30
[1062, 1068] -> 32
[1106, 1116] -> 23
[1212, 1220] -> 35.1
